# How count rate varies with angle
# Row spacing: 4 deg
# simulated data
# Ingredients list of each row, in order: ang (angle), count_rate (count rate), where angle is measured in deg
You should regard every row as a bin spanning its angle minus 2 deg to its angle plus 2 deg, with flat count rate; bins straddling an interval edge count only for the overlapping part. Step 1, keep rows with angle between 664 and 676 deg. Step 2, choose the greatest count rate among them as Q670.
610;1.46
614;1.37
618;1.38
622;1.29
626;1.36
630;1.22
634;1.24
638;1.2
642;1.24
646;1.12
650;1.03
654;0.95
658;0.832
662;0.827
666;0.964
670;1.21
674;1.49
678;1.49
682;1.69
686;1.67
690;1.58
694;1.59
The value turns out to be 1.49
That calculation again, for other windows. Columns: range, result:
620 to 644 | 1.36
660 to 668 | 0.964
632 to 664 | 1.24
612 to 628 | 1.38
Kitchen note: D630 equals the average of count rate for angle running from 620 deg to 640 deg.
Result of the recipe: 1.26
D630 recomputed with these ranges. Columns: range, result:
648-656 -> 0.99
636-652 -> 1.15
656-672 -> 0.958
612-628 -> 1.35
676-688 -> 1.62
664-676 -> 1.22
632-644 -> 1.23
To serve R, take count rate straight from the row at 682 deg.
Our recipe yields 1.69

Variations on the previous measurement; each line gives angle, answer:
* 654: 0.95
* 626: 1.36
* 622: 1.29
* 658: 0.832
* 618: 1.38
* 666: 0.964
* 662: 0.827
